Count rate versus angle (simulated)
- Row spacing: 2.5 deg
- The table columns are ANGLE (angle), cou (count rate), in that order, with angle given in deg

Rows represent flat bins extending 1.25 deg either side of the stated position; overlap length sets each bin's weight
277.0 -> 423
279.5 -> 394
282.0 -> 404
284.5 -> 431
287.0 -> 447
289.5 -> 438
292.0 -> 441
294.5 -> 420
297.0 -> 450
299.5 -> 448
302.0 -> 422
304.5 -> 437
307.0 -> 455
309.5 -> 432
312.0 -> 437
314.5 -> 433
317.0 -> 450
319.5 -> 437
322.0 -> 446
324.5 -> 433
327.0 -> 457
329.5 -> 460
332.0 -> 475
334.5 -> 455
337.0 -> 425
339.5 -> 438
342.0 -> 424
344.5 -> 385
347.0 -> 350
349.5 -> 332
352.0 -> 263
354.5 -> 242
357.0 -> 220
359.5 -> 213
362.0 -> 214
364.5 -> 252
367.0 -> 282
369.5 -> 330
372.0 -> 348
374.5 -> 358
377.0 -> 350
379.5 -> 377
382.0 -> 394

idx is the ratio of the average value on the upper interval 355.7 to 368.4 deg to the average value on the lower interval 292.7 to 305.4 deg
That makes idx 0.5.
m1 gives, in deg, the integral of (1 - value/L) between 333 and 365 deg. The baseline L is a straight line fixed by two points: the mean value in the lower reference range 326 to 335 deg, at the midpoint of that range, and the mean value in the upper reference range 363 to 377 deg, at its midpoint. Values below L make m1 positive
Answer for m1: 5.8 deg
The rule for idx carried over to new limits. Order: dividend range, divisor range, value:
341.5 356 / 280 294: 0.76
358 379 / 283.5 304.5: 0.68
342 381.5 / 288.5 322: 0.70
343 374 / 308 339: 0.65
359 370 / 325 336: 0.56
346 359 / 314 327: 0.62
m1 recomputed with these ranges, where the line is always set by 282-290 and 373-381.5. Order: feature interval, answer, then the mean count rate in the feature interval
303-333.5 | -2.8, 446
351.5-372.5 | 6.5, 260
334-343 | -0.9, 434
